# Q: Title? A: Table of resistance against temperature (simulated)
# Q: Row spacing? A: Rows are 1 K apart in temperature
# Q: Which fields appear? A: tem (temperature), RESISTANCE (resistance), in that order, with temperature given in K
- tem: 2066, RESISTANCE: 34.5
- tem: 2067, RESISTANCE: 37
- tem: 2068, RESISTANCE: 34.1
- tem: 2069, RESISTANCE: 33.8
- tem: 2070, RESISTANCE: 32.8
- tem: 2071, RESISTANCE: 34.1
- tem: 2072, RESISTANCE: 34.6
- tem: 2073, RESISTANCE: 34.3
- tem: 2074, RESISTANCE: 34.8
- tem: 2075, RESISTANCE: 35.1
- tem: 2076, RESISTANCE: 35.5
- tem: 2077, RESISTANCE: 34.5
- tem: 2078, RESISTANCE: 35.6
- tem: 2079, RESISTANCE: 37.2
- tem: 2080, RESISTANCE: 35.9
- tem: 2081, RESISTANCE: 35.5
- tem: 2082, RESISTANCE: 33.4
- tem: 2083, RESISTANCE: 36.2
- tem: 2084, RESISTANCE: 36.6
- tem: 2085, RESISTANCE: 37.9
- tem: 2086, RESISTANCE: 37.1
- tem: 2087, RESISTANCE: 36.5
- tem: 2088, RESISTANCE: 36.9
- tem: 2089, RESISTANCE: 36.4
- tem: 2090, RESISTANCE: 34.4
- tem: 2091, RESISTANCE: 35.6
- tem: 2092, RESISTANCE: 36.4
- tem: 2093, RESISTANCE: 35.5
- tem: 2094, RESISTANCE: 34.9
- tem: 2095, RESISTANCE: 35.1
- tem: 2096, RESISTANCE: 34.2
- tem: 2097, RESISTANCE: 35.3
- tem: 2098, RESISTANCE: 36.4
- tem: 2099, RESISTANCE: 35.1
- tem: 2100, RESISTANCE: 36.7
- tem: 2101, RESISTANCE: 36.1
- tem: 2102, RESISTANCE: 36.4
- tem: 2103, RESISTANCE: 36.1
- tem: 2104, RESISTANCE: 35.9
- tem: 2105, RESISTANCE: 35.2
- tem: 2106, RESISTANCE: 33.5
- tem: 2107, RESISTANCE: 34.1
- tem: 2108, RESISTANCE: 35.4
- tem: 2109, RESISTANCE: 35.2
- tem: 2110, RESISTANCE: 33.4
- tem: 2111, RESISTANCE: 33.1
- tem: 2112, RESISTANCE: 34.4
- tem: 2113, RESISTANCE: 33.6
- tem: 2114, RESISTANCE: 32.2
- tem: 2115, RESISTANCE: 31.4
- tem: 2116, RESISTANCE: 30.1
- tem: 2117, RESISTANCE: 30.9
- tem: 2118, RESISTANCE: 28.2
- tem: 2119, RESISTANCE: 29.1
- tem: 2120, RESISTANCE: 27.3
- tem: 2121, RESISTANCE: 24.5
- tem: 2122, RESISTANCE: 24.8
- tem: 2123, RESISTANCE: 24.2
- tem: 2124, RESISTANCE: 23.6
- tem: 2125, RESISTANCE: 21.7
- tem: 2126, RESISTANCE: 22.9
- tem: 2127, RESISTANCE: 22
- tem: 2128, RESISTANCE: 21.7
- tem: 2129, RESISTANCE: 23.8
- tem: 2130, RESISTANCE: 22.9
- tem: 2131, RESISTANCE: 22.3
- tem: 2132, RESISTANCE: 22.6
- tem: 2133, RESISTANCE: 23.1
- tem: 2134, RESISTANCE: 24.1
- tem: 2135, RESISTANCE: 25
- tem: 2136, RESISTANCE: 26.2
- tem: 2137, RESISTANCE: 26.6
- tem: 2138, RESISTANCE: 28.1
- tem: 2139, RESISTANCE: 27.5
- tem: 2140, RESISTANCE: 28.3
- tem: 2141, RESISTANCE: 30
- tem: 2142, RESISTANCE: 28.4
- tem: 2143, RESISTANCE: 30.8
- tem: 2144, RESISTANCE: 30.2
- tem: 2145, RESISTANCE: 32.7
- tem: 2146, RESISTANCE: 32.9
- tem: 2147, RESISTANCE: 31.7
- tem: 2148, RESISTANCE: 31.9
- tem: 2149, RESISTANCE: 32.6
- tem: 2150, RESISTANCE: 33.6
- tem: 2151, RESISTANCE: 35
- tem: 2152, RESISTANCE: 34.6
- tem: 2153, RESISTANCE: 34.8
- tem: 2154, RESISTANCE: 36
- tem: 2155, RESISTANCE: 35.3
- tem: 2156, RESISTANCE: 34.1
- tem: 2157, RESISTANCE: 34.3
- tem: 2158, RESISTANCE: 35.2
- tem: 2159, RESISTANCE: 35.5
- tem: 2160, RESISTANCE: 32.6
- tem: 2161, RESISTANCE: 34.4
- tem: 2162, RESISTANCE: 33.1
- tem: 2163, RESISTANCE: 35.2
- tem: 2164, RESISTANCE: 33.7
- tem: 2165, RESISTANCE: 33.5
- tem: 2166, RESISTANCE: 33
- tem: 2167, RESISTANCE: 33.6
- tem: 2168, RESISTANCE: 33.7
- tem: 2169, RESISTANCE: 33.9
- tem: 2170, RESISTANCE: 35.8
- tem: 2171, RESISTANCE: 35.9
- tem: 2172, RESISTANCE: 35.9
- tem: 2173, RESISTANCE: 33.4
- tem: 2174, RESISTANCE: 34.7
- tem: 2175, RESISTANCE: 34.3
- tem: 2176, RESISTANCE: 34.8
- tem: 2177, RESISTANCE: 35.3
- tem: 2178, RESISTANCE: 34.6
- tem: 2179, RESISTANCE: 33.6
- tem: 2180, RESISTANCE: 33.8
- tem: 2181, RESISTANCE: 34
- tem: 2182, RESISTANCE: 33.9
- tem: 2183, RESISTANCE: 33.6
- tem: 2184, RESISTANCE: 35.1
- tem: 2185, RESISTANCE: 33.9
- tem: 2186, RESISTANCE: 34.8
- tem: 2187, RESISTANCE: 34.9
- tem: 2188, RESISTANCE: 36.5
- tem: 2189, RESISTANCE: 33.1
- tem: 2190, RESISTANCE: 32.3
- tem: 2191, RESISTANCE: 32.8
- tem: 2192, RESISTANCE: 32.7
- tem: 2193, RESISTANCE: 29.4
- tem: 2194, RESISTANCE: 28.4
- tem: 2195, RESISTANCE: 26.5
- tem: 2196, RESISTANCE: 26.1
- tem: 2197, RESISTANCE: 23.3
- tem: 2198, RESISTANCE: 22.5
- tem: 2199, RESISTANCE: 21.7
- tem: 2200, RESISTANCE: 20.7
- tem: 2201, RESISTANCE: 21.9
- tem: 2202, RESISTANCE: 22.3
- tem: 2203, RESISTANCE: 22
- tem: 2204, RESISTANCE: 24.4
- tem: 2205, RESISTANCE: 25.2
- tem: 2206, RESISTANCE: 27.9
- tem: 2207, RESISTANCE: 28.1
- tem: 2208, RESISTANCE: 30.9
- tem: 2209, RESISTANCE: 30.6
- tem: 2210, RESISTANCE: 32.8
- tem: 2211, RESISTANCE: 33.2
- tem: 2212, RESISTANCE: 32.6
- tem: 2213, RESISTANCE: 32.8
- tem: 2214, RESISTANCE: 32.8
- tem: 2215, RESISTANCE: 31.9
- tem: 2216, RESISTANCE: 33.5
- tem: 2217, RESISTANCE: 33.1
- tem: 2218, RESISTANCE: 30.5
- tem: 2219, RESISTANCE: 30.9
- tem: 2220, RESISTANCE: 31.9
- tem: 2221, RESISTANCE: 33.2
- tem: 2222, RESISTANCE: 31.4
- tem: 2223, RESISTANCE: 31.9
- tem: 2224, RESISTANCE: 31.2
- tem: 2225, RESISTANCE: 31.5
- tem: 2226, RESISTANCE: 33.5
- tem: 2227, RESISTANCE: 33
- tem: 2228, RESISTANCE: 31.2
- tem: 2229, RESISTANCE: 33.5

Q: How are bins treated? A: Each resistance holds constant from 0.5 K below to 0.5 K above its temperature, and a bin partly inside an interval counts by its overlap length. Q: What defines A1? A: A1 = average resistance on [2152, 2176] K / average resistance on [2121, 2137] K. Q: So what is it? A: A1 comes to 1.46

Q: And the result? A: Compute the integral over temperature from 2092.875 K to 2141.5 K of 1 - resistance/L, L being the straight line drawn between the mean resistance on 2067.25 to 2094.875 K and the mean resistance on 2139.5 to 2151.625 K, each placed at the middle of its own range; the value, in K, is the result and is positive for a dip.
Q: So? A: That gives 5.2 K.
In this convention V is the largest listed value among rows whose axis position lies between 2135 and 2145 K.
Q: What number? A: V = 32.7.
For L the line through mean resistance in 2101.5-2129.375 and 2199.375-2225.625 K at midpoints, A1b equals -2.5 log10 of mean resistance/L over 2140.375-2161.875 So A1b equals -0.12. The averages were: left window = 29.8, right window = 29.6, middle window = 33.1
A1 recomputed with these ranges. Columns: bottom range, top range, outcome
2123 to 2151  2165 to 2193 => 1.26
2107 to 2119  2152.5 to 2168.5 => 1.06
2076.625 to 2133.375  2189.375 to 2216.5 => 0.88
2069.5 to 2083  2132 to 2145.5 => 0.79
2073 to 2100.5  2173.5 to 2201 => 0.87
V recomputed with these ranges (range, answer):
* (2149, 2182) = 36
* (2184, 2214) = 36.5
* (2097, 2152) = 36.7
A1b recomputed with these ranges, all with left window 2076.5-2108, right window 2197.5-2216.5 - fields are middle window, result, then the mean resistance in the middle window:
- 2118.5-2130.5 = 0.360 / 24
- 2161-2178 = -0.135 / 34.4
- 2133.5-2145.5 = 0.153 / 28.2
